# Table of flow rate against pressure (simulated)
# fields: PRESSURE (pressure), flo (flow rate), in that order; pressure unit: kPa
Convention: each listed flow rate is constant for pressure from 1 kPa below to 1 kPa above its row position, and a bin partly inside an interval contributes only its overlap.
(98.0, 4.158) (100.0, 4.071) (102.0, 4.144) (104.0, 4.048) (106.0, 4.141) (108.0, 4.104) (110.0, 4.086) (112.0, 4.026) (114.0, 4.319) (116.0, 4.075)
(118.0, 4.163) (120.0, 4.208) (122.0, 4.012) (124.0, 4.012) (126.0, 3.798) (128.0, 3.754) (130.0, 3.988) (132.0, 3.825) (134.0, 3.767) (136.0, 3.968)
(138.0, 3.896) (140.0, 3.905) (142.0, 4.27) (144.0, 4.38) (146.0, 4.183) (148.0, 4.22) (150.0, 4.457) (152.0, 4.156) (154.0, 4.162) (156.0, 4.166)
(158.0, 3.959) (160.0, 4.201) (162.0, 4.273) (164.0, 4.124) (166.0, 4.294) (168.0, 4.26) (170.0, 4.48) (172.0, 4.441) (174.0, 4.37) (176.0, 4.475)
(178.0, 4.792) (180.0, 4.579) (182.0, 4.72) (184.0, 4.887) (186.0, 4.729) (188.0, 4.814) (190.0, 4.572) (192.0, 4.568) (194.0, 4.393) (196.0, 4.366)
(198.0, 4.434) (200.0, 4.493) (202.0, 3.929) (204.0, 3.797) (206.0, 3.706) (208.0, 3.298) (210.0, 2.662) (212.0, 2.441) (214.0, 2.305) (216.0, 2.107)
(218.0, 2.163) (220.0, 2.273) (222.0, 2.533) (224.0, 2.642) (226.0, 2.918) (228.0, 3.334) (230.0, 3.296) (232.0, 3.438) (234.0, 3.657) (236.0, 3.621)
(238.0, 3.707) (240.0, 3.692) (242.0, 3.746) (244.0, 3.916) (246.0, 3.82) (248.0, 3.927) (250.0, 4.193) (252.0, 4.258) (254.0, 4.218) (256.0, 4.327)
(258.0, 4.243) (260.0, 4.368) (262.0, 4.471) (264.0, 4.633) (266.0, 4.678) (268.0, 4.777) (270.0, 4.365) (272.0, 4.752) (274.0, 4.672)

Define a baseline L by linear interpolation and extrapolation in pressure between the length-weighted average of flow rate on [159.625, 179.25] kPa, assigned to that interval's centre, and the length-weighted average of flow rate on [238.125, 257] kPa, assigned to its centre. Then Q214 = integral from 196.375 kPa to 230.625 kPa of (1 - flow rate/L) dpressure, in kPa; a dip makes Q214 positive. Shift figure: 8.8 kPa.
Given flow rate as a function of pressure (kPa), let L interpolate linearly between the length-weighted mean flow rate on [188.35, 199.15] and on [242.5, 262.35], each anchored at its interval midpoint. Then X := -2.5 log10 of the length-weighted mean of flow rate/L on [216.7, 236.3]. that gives 0.407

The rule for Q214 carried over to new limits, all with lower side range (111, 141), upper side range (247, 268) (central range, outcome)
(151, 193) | -3.2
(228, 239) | 2.0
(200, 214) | 3.0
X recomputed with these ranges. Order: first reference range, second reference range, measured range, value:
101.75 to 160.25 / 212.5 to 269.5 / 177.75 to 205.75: -0.17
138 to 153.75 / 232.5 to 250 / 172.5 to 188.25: -0.15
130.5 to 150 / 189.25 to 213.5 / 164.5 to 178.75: -0.12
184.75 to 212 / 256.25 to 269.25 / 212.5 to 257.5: 0.28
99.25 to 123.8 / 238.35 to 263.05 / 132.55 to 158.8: 0.00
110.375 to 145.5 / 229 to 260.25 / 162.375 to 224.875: 0.02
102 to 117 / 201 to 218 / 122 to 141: -0.01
